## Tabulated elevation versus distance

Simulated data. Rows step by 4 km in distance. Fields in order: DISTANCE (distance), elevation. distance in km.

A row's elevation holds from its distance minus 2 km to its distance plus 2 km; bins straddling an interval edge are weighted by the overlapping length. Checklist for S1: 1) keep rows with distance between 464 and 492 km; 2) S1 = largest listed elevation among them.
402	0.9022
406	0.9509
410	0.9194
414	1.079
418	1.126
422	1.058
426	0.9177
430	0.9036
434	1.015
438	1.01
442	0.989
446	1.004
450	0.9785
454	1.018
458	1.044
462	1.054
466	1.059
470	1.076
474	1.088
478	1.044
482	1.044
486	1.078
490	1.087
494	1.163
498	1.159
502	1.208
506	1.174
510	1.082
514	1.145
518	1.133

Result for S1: 1.088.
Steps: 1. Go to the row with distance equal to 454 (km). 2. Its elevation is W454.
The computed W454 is 1.018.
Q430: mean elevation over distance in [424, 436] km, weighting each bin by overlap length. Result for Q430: 0.945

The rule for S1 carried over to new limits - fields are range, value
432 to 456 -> 1.018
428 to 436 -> 1.015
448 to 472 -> 1.076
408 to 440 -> 1.126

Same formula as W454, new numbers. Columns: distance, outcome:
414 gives 1.079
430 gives 0.9036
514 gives 1.145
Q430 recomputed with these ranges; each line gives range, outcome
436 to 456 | 1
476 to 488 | 1.06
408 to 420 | 1.04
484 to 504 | 1.14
